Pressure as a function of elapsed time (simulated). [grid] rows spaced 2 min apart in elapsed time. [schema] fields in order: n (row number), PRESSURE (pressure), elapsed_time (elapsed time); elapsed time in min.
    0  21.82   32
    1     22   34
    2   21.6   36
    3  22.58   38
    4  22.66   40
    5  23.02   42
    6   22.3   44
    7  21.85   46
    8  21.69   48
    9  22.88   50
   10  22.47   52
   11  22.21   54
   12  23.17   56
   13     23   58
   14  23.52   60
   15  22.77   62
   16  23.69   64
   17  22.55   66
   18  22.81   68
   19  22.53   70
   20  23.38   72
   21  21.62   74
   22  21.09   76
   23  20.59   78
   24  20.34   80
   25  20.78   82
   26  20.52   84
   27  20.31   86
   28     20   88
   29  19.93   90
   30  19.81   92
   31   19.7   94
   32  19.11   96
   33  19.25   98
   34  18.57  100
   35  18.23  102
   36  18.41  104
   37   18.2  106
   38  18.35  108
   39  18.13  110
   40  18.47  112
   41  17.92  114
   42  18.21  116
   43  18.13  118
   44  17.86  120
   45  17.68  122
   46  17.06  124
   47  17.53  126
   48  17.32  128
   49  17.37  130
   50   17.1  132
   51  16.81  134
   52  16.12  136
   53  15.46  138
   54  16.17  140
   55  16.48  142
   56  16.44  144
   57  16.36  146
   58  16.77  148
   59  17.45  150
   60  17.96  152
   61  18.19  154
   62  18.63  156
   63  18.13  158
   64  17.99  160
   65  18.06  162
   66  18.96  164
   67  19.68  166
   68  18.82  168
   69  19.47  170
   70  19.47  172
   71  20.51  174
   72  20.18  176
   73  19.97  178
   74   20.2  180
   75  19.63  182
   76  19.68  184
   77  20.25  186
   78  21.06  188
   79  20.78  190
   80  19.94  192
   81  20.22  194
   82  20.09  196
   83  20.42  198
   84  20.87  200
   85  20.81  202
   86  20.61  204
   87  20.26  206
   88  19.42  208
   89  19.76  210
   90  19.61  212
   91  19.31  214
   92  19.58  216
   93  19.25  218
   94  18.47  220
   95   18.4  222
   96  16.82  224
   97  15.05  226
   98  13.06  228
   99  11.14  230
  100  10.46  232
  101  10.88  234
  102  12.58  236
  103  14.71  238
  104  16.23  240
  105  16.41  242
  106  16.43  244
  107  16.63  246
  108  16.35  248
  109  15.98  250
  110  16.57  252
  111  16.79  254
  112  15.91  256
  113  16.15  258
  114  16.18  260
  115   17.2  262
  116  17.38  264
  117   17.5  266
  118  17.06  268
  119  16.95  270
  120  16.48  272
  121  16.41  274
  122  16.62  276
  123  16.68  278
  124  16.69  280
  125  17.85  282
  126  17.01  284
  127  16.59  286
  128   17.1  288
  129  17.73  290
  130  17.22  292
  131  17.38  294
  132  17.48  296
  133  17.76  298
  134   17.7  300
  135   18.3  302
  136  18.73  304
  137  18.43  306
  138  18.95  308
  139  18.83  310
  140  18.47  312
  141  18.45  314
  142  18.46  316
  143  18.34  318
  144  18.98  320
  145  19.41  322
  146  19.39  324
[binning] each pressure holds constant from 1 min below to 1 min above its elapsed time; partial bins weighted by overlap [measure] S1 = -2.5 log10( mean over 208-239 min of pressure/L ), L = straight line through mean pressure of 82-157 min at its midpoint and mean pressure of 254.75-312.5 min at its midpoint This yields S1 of 0.100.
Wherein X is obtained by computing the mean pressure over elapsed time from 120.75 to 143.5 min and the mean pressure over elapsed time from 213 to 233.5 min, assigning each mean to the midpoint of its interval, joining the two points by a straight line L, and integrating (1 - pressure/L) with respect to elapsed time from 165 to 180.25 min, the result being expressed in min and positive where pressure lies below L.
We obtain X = -3.1 min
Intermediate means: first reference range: 16.8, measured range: 19.8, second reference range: 16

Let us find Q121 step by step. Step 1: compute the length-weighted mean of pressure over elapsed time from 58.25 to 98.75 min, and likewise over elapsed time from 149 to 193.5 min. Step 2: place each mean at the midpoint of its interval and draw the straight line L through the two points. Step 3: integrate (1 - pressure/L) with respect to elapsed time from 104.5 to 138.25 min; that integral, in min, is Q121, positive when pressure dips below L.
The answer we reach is 4.6 min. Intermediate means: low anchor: 21.3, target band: 17.6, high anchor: 19.3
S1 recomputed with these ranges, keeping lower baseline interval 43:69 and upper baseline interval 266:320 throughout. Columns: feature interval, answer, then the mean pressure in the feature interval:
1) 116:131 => 0.204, 17.6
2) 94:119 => 0.171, 18.5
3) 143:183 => 0.097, 18.6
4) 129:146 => 0.260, 16.5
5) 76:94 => 0.091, 20.3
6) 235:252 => 0.187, 15.7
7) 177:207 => -0.029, 20.3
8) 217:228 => 0.117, 17.2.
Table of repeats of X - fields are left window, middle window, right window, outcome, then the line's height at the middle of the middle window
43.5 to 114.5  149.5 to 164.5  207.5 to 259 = 0.3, 18.5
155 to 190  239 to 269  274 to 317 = 2.8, 18.3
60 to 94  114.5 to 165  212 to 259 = 4.8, 19.2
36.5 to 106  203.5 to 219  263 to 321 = -0.6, 19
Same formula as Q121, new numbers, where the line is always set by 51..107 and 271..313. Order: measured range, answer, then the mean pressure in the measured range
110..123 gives 1.50 min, 18.1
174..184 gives -0.32 min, 20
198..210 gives -0.86 min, 20.3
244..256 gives 1.19 min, 16.4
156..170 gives 0.70 min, 18.7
